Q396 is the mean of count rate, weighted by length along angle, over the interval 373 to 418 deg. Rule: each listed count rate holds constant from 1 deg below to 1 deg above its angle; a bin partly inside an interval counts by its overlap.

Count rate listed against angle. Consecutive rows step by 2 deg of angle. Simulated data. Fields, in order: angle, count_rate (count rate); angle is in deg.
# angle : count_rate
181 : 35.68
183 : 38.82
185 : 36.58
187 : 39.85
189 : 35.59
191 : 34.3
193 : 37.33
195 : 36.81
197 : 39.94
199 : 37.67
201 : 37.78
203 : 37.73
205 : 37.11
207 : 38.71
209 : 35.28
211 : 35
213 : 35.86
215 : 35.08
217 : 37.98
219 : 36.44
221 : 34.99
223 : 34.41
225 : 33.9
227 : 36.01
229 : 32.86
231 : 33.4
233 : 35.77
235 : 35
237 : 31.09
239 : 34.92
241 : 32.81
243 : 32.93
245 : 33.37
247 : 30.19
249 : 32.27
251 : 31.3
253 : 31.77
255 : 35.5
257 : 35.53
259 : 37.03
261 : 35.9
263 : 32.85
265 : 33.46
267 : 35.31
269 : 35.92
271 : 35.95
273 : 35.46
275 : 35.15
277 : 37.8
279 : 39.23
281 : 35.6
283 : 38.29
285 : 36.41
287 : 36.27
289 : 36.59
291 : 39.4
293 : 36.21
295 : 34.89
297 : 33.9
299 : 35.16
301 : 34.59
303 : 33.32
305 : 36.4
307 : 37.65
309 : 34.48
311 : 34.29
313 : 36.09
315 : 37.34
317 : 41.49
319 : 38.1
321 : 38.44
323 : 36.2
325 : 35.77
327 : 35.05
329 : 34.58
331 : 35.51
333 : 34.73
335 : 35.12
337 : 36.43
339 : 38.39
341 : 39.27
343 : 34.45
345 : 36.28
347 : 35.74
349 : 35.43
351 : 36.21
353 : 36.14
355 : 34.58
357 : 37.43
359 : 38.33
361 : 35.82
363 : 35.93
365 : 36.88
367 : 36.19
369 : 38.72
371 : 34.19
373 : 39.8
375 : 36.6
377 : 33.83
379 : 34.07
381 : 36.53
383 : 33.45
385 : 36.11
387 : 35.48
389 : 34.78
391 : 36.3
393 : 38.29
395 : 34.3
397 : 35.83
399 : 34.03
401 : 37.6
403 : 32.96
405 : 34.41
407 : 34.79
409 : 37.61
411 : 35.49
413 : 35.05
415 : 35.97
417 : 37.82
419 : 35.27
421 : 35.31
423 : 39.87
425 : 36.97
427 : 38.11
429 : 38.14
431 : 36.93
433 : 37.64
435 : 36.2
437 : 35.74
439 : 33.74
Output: 35.6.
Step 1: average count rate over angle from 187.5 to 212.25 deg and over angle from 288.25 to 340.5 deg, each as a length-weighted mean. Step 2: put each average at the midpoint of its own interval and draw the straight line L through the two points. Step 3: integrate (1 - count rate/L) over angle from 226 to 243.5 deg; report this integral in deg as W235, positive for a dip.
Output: 1.4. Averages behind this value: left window 37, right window 36.2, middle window 33.9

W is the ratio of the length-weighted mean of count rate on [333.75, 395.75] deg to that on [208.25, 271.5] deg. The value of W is 1.1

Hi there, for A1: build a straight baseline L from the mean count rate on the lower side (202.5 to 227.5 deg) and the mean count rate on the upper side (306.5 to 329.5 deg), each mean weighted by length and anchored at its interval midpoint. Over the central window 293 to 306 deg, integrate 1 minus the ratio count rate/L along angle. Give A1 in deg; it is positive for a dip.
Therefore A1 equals 0.6 deg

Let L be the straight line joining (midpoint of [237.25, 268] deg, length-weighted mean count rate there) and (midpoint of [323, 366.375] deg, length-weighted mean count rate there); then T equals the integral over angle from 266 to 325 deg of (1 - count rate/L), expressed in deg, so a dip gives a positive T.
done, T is -2.8 deg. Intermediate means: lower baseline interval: 33.6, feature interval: 36.4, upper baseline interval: 36.1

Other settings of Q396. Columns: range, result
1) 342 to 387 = 36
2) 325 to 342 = 36.1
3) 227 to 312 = 34.9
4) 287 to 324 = 36.4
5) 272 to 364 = 36.3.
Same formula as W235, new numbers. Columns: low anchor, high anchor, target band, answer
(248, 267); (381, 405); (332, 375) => -1.8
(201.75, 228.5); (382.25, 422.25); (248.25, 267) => 1.0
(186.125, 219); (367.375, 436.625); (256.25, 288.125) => 0.6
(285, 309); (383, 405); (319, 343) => -0.4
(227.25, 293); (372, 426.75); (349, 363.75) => -0.3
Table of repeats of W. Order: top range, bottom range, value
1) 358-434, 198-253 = 1.04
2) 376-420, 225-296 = 1.02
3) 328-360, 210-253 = 1.06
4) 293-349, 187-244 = 1.01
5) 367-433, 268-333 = 1.00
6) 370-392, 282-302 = 0.98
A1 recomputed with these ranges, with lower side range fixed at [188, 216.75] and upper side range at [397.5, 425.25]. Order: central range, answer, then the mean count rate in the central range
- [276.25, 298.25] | -0.20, 36.8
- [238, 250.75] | 1.37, 32.7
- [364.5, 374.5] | -0.29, 37.1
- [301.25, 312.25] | 0.34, 35.2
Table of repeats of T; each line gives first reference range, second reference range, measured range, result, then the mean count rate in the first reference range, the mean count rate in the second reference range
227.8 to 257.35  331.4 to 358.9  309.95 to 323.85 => -0.8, 33.2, 36.2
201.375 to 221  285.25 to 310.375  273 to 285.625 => -0.4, 36.5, 35.7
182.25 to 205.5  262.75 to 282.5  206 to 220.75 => 0.3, 37.5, 35.8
